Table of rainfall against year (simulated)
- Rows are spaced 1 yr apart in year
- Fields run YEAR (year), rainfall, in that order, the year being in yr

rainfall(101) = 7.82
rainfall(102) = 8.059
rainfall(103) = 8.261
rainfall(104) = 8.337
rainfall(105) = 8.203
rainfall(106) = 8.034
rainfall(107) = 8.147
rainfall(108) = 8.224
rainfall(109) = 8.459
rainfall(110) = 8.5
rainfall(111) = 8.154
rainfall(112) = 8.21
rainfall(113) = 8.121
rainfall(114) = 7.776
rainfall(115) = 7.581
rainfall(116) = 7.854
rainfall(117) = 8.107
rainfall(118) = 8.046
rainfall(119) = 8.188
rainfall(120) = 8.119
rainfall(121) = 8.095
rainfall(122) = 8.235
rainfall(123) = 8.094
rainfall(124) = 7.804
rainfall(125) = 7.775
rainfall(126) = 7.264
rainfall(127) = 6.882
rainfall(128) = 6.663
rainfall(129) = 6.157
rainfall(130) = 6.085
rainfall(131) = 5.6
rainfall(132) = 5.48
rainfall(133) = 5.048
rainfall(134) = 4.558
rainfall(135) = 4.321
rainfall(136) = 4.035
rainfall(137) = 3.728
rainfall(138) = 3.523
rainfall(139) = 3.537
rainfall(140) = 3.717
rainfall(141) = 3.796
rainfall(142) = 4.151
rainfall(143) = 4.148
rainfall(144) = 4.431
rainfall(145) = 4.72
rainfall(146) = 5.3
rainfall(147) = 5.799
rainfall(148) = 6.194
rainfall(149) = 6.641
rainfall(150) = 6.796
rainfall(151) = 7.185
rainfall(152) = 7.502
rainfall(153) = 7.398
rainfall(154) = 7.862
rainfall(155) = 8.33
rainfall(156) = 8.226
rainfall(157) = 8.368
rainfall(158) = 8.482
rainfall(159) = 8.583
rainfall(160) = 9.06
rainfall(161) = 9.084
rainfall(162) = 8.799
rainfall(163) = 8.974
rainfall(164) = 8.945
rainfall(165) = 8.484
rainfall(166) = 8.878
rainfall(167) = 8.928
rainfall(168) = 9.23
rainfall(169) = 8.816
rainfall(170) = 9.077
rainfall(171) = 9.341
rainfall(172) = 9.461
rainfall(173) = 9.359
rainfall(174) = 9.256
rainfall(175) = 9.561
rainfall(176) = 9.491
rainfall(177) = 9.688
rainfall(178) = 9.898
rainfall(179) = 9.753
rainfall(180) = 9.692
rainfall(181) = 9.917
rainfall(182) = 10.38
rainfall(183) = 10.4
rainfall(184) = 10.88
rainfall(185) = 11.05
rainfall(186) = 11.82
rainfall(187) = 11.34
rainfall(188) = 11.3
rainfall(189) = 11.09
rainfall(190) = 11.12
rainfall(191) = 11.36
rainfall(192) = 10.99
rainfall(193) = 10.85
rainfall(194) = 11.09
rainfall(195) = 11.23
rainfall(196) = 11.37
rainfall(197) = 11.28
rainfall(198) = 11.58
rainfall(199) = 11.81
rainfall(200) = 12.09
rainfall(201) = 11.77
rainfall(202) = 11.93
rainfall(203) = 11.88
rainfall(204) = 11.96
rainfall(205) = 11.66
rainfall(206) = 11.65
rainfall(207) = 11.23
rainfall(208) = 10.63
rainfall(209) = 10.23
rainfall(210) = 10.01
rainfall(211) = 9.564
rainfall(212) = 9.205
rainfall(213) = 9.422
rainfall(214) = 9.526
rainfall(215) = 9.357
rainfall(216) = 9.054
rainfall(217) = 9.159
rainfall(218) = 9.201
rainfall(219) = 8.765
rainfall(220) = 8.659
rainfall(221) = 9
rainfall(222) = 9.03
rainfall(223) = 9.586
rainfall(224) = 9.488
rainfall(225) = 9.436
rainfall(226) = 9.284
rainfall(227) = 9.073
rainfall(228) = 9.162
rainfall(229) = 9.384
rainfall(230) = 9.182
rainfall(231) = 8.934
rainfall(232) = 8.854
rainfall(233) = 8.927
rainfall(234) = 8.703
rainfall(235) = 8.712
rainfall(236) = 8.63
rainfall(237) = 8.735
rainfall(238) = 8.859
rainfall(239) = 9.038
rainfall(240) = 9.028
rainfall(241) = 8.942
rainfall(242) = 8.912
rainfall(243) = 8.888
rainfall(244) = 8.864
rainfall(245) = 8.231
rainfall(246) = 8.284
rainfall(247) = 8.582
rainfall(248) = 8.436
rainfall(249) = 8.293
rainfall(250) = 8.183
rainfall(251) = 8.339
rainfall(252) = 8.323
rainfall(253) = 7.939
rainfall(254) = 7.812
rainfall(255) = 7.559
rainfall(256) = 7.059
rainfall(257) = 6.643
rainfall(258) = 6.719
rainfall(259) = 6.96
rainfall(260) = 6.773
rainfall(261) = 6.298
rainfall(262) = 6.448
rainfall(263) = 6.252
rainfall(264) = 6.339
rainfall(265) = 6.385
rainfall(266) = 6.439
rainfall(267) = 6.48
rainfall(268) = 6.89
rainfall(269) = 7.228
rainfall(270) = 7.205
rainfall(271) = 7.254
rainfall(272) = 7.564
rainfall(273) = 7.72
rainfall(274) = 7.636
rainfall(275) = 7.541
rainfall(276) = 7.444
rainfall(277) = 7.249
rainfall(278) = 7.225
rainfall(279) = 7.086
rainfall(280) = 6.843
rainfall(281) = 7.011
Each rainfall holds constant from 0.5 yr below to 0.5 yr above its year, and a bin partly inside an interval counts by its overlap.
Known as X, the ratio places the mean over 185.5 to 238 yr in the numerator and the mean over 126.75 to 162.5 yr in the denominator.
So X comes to 1.66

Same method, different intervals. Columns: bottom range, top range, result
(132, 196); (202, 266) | 1.08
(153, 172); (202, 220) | 1.16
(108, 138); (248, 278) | 1.04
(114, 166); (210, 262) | 1.28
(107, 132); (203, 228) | 1.28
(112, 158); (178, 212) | 1.71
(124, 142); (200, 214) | 2.08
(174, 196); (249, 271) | 0.67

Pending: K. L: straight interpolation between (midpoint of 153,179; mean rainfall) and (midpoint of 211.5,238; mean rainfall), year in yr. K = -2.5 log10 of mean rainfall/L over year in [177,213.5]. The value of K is -0.21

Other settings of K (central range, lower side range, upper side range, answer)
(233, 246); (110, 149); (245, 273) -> -0.22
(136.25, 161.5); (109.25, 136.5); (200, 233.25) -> 0.26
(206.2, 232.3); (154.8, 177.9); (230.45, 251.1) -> -0.08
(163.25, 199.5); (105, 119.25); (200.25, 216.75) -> -0.04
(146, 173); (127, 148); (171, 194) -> -0.09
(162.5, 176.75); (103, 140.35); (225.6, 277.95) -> -0.25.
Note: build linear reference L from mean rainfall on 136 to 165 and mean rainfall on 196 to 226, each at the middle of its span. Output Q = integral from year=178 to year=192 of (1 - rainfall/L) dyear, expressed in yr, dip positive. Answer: -3.3 yr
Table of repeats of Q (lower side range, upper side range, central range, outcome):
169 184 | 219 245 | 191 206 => -3.4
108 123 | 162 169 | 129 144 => 7.0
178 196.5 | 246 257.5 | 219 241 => -0.3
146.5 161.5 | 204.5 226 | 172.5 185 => -2.0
